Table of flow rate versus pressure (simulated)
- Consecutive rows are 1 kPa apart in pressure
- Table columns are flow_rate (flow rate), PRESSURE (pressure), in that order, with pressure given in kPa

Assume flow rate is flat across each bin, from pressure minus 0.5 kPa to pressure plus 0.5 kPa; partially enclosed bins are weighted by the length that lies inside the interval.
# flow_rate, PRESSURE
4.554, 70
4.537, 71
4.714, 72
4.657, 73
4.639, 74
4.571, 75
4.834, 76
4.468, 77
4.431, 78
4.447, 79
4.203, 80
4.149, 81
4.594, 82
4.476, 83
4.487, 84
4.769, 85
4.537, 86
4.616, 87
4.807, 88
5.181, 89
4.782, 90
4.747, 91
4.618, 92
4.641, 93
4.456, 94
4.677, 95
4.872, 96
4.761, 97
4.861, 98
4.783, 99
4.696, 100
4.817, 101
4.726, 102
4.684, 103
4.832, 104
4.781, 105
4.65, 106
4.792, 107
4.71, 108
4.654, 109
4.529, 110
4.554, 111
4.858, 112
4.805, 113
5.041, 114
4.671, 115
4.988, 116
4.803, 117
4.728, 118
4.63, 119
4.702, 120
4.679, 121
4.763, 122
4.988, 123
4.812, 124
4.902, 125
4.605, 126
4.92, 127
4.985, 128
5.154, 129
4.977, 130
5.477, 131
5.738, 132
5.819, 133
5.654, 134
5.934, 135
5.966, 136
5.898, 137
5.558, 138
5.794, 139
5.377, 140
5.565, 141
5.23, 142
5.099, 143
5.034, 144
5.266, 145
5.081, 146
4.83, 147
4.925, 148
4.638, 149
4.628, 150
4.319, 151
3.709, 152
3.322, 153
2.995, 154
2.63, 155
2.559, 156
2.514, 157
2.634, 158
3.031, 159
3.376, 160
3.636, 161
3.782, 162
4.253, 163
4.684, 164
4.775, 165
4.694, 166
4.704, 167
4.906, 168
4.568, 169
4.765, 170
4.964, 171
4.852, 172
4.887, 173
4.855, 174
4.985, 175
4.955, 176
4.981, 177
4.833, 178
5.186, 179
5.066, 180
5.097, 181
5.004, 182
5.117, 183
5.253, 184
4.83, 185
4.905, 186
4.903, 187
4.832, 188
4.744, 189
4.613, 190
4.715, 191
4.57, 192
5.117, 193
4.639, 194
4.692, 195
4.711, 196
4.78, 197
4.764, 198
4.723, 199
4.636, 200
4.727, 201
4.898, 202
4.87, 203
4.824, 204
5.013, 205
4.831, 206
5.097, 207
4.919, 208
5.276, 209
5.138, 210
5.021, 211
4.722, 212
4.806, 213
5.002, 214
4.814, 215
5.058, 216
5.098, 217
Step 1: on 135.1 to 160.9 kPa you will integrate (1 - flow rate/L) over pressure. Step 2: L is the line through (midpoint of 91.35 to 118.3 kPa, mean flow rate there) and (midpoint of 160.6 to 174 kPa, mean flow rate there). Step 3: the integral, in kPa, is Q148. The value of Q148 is 1.3 kPa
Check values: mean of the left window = 4.74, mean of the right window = 4.59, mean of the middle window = 4.41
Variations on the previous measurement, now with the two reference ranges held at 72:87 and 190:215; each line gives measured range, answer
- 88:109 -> -0.80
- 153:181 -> 3.15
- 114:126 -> -0.41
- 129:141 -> -2.46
